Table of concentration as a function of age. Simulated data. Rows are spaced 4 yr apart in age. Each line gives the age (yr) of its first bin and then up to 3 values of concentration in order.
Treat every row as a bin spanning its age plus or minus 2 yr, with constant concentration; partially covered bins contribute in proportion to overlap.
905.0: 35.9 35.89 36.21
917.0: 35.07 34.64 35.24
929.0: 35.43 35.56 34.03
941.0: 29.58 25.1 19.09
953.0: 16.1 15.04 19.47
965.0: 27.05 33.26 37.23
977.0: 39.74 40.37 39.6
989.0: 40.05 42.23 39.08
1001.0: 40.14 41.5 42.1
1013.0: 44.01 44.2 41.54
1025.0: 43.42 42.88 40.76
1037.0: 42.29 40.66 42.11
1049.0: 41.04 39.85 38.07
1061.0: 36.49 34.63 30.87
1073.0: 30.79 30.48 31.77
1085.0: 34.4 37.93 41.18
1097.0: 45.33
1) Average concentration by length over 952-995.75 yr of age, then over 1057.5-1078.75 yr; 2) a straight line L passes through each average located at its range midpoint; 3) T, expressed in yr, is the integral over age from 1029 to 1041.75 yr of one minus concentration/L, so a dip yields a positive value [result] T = -3.4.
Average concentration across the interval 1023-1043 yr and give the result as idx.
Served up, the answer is 42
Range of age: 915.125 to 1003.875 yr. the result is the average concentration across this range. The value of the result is 32.5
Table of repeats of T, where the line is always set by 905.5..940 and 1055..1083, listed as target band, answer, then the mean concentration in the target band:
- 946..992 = 6.1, 29.9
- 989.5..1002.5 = -2.4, 40.4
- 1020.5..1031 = -2.8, 42.8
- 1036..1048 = -2.8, 41.6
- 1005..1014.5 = -2.4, 42.7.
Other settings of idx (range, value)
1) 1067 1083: 31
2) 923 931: 35.3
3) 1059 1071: 34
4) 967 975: 35.2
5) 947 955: 17.6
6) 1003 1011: 41.8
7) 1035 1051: 41.5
